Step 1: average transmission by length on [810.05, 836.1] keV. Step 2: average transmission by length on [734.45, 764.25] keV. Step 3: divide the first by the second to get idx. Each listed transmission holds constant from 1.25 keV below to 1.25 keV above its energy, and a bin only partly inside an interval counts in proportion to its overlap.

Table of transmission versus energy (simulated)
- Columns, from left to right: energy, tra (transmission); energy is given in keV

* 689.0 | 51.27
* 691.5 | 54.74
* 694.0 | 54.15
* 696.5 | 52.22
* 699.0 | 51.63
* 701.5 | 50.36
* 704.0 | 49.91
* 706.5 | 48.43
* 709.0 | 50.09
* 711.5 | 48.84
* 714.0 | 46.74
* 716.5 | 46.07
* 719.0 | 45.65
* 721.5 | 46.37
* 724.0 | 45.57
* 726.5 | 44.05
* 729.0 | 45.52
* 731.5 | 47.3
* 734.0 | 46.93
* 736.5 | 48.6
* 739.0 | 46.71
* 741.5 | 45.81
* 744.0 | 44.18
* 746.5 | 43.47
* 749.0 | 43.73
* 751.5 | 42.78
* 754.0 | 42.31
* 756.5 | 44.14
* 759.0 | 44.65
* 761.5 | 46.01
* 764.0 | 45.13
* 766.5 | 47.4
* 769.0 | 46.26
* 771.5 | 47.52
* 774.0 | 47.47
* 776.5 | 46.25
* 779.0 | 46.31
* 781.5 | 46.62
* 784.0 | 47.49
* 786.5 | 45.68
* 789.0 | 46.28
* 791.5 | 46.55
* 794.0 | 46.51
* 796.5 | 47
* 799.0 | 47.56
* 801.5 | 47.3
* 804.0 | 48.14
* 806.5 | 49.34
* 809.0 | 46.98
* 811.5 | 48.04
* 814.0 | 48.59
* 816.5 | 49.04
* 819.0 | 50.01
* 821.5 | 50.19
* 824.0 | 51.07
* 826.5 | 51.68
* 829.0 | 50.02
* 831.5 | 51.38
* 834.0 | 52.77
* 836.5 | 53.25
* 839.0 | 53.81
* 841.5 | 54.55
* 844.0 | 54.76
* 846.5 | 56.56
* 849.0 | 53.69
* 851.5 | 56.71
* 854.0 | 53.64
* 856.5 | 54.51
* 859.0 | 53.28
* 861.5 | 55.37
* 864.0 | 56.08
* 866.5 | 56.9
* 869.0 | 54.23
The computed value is 1.1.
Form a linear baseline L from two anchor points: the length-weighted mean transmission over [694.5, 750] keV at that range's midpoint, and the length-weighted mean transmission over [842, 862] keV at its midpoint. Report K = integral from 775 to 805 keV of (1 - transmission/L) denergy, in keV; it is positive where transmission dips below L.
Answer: 2.6 keV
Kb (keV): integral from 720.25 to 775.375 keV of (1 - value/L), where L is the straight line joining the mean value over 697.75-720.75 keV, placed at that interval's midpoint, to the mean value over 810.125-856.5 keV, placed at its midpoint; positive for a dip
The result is 4.6 keV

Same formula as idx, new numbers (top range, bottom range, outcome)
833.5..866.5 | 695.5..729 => 1.14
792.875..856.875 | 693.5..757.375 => 1.09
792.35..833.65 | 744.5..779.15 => 1.08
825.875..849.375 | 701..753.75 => 1.15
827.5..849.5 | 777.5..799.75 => 1.14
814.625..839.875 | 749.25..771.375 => 1.14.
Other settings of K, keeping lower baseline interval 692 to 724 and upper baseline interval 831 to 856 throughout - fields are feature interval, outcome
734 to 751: 1.70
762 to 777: 1.40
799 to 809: 0.90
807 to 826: 1.42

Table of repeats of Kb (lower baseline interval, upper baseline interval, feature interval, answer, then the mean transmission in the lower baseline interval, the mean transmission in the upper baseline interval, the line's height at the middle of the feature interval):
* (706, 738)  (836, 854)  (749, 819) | 5.9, 46.9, 54.7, 50.9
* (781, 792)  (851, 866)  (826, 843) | -0.1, 46.5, 54.9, 52.1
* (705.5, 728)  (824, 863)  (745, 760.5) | 1.7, 46.8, 53.7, 48.8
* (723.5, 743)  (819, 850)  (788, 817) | 1.8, 46.3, 52.7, 50.7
